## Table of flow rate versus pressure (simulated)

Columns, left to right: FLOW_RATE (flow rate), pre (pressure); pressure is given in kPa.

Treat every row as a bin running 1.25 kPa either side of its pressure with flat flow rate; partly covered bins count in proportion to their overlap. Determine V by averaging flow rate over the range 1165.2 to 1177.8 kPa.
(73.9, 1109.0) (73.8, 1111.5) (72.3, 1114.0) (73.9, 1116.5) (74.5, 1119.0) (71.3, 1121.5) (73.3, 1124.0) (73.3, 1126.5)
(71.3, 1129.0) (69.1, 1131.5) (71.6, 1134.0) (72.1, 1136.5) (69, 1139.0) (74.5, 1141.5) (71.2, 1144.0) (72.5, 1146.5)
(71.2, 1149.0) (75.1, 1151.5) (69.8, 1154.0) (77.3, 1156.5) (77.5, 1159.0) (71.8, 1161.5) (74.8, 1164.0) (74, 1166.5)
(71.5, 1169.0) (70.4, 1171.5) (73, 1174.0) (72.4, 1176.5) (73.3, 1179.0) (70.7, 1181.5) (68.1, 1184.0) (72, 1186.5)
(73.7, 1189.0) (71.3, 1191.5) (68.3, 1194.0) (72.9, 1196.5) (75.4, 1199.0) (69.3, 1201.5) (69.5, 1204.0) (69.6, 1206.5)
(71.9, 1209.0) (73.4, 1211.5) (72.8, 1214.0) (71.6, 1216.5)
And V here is 72.3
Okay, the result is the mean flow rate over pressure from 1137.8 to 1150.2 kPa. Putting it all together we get 71.7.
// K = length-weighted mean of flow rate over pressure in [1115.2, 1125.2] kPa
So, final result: 73.2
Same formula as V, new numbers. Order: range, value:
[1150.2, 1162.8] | 74.3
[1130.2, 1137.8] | 70.9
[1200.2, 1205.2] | 69.5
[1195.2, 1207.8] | 71.3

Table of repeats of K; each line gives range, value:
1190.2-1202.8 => 71.4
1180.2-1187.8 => 70.3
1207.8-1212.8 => 72.7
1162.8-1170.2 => 73.4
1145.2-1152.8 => 72.9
